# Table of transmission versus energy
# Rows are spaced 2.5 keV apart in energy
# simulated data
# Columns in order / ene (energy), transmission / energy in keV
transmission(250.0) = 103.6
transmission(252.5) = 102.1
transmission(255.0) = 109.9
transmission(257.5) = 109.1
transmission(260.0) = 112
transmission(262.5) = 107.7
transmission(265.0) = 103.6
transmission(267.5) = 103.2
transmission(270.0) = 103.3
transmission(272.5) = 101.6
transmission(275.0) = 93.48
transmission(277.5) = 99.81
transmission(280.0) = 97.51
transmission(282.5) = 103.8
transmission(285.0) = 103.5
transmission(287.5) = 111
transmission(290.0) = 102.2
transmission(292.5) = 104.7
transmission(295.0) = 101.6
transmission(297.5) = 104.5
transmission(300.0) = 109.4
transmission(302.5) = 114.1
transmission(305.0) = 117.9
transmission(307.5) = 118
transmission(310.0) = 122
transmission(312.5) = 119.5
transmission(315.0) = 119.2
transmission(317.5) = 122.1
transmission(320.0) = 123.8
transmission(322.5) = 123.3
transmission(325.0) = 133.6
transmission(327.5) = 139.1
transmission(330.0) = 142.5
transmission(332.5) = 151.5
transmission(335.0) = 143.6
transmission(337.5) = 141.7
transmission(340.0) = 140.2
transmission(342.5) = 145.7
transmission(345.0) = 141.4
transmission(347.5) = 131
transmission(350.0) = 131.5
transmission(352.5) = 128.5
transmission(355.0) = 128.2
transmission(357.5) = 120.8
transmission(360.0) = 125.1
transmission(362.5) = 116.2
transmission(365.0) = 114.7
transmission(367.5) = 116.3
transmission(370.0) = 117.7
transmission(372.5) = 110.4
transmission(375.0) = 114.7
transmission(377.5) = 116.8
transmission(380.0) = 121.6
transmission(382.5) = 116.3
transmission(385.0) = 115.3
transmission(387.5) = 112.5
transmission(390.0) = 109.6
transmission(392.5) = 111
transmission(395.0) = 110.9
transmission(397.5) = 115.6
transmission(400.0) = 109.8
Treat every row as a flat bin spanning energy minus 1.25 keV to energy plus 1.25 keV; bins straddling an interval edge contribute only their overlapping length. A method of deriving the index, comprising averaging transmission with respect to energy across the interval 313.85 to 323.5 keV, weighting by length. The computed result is 122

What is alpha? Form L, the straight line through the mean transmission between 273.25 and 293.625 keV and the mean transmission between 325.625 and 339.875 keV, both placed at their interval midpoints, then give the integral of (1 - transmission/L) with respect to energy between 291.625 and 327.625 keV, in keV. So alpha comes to 1.8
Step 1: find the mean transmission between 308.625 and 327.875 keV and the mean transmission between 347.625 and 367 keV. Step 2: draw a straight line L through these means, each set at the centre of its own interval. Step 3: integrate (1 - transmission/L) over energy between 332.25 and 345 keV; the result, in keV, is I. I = -2.0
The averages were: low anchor 125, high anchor 124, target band 144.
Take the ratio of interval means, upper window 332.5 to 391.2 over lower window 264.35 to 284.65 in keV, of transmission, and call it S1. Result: 1.2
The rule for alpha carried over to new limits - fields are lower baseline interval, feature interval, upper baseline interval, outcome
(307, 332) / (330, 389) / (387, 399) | -3.6 keV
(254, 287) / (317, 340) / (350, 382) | -4.6 keV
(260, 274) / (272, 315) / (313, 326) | 2.5 keV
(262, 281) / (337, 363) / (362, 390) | -4.7 keV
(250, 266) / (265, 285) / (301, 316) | 1.8 keV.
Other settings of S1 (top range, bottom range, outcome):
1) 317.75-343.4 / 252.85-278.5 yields 1.32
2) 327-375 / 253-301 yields 1.25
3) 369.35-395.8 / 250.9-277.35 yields 1.09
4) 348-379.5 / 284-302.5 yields 1.14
